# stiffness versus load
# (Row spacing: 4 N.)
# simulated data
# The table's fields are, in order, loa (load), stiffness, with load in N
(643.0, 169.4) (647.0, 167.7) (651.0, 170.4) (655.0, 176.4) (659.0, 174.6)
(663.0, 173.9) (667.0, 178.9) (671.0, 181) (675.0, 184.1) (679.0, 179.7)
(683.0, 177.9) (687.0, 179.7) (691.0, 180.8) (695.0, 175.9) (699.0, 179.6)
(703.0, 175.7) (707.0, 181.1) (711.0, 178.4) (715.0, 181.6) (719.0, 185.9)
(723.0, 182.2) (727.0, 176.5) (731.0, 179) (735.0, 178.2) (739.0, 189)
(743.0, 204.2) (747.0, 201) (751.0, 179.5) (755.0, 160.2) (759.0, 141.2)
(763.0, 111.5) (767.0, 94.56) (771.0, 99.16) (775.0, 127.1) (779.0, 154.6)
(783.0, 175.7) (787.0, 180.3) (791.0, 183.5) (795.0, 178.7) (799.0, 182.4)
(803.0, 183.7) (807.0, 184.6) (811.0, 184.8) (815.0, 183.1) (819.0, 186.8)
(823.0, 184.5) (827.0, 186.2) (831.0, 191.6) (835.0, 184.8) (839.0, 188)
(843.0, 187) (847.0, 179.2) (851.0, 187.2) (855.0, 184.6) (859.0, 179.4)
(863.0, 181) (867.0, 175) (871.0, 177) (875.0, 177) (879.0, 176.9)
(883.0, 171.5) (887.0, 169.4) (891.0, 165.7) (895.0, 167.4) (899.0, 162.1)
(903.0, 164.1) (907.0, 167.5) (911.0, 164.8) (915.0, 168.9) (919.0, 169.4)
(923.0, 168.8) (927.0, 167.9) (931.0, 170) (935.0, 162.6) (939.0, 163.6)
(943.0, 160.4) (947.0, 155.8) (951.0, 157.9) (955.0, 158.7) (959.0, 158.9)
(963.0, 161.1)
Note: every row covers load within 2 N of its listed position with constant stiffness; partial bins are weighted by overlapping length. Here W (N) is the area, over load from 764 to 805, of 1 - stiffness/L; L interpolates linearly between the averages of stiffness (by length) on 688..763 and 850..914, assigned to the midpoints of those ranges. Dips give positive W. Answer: 4.9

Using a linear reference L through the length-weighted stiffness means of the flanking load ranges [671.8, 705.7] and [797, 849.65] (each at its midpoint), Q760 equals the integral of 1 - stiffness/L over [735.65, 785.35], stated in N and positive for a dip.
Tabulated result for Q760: 7.7 N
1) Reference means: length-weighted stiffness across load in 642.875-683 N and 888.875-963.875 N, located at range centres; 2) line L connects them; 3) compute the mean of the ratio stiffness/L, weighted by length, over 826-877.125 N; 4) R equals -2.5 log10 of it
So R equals -0.10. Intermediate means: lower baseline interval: 176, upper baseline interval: 164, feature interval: 183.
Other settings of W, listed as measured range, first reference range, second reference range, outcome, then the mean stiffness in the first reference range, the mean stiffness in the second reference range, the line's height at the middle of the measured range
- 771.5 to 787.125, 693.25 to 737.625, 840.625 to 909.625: 2.33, 180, 175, 178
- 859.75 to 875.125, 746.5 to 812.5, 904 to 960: -1.50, 159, 164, 162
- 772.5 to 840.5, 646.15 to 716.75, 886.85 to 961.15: -2.97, 178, 164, 171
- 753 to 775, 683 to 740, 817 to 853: 7.32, 180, 186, 183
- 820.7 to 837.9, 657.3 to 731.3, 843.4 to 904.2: -1.05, 179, 175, 176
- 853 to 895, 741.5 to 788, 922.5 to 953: -4.40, 151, 163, 159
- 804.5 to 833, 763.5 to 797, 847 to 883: -4.23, 148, 179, 162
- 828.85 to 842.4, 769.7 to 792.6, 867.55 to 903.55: -2.09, 155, 171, 163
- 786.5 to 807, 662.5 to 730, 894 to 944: -1.01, 180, 166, 174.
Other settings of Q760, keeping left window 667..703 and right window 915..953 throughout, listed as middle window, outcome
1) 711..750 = -2.00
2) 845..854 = -0.74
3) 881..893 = -0.12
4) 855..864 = -0.65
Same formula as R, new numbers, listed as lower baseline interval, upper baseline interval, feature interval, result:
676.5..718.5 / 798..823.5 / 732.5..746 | -0.06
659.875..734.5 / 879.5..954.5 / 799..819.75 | -0.07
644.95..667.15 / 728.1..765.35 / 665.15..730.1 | -0.05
